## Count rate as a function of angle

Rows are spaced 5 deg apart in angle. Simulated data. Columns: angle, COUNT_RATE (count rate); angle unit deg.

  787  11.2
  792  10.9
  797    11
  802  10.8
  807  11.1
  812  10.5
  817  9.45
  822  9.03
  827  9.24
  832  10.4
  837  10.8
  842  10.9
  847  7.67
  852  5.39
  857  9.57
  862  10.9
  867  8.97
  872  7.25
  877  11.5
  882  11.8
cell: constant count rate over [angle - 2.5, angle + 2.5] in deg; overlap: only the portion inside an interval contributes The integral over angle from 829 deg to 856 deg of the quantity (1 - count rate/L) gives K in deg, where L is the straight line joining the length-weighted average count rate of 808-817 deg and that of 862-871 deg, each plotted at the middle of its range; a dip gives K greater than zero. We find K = 1.8 deg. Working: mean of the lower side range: 10.3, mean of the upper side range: 9.22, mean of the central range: 9.07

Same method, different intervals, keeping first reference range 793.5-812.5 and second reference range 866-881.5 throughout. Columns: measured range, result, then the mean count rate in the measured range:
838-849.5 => 0.8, 9.48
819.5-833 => 1.3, 9.46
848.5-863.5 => 2.3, 8.4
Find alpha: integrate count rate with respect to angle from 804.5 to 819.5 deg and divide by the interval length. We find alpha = 10.3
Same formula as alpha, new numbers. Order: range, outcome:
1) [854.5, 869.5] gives 9.81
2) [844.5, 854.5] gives 6.53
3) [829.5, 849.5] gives 9.94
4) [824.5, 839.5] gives 10.1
